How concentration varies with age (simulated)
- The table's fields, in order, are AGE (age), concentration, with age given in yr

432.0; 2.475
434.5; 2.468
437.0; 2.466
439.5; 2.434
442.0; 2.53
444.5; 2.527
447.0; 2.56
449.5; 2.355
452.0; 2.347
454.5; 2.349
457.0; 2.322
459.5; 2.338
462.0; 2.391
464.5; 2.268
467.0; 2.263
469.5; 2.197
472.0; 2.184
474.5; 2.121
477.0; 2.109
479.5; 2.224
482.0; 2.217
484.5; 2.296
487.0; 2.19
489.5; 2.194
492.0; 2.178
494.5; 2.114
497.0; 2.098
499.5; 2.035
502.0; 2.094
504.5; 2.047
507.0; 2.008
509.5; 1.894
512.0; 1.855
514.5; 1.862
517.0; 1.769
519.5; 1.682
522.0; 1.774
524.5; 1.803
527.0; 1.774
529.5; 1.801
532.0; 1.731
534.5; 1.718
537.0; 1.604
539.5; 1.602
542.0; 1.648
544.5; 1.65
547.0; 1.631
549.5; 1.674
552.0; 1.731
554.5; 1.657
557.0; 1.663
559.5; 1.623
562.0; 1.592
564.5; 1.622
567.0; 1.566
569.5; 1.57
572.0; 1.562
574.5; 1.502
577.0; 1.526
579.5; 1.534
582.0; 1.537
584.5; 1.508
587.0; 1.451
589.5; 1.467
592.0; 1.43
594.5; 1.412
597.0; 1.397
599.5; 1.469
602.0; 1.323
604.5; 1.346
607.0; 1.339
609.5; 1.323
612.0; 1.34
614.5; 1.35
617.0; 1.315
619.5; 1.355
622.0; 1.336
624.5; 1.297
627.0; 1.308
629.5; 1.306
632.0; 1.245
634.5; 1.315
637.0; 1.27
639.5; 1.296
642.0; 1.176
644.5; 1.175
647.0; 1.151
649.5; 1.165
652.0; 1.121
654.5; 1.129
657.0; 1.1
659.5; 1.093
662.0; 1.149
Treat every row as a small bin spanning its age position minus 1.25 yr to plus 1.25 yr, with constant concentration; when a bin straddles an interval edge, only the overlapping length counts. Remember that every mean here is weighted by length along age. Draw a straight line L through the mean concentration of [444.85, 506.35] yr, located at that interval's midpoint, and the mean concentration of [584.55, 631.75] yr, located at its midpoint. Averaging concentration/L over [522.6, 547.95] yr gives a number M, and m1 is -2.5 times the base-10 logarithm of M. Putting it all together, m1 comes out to 0.09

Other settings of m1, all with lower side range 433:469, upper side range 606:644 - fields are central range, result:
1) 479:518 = 0.02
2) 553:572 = 0.06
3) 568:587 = 0.05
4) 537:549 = 0.12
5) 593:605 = 0.06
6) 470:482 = 0.04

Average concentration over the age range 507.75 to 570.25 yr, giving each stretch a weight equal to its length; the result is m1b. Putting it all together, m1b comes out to 1.7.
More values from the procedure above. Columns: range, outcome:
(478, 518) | 2.07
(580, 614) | 1.41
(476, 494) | 2.2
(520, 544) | 1.71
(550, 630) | 1.46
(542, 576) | 1.62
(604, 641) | 1.31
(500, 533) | 1.86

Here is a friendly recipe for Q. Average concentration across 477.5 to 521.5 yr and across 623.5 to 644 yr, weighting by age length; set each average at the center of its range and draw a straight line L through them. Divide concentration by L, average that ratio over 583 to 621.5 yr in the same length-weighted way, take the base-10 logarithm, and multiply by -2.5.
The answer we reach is 0.05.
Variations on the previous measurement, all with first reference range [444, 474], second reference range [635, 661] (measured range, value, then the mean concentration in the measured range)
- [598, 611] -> 0.061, 1.36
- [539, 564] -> 0.073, 1.65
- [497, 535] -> 0.066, 1.87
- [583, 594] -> 0.054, 1.46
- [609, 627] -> 0.021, 1.33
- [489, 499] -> -0.009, 2.13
